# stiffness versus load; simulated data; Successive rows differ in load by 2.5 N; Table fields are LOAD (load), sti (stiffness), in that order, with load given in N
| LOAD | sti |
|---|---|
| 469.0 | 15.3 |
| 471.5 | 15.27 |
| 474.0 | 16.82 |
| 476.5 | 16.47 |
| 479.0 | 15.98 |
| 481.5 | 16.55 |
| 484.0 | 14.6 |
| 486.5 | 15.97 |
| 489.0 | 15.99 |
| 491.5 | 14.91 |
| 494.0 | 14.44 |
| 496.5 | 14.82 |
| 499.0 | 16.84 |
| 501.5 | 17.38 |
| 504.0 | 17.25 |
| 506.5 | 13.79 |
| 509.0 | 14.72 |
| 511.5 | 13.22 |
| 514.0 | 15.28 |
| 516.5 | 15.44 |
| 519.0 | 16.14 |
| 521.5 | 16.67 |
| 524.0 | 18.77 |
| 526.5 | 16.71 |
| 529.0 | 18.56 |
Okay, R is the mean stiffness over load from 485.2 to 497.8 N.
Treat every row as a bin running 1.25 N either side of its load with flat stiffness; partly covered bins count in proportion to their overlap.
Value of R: 15.2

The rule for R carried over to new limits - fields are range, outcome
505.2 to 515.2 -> 14.3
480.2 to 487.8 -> 15.7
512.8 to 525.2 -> 16.5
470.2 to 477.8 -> 16.2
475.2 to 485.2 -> 15.9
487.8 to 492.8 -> 15.4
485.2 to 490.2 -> 16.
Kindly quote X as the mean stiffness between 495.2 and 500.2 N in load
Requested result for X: 15.8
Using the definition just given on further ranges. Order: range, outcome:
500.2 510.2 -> 15.8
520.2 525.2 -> 17.7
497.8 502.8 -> 17.1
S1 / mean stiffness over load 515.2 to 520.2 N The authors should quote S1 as 15.8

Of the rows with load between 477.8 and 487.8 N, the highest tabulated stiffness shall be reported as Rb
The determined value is 16.55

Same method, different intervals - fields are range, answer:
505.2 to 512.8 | 14.72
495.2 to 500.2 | 16.84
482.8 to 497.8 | 15.99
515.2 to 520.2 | 16.14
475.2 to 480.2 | 16.47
